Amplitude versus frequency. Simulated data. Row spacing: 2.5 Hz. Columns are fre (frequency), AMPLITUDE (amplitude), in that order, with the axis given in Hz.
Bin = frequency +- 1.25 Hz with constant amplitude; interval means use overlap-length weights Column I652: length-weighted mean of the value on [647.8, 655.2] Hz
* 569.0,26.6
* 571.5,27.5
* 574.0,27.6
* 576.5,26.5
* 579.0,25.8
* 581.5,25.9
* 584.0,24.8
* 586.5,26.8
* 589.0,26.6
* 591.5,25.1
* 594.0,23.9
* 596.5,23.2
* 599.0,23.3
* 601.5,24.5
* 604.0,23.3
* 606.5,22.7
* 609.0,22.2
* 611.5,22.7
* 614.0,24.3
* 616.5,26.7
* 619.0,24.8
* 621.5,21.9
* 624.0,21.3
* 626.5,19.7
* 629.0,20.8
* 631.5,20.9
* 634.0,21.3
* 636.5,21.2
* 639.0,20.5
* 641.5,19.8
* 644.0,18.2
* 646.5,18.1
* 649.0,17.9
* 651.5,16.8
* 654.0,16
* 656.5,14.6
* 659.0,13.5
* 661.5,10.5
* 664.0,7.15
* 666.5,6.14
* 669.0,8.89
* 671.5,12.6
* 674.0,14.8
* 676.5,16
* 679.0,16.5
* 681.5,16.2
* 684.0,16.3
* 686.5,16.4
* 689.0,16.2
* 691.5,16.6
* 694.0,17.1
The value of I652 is 16.9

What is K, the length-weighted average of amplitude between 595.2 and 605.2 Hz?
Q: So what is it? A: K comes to 23.6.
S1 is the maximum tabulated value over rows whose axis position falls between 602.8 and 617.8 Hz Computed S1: 26.7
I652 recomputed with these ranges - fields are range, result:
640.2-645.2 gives 19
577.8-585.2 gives 25.5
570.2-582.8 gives 26.7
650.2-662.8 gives 14.3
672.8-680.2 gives 15.8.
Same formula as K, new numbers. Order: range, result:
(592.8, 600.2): 23.5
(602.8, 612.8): 22.7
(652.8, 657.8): 15.3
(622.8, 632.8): 20.7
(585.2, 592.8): 26.1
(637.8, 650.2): 18.9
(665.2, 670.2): 7.5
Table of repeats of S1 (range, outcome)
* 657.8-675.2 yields 14.8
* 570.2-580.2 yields 27.6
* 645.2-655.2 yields 18.1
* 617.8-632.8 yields 24.8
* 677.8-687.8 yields 16.5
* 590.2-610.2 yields 25.1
